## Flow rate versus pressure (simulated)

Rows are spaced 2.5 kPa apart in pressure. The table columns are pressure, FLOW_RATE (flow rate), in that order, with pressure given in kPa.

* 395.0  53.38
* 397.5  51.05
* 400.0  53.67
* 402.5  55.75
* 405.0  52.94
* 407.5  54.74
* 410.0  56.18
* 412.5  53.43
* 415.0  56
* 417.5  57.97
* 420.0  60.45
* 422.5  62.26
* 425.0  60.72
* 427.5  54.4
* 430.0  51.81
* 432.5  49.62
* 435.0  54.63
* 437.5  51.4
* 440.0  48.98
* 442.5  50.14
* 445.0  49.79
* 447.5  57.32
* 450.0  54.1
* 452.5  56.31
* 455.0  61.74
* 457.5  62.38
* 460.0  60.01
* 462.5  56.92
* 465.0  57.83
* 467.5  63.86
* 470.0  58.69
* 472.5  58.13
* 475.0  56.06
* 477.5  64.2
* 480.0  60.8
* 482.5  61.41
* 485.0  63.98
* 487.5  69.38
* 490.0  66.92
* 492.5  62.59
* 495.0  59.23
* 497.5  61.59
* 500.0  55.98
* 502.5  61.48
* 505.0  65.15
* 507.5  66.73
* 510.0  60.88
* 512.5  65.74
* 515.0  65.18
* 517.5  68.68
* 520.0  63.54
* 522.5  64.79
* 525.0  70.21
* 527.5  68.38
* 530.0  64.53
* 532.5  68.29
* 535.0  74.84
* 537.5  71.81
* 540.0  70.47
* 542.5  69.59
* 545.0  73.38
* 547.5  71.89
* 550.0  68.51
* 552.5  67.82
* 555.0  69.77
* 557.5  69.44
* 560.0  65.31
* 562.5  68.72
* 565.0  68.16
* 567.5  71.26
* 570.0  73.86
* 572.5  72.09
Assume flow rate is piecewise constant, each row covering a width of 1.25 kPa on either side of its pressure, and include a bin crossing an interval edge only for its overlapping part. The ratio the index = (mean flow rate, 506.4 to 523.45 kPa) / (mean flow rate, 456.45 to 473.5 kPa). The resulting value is 1.1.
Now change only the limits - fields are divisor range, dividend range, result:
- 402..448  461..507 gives 1.13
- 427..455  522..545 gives 1.31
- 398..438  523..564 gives 1.25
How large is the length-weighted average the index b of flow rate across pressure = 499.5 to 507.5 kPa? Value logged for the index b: 62.2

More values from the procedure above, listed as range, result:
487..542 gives 65.7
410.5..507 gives 58.4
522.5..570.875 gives 69.6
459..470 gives 59.5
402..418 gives 55.1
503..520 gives 65.1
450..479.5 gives 59.4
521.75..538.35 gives 69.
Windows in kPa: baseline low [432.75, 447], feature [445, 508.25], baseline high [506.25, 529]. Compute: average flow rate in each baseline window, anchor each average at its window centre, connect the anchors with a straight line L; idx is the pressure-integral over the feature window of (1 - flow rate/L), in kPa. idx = -2.7 kPa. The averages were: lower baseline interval 51.2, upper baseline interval 66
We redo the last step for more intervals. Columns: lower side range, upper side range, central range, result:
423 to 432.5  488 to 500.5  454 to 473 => -0.3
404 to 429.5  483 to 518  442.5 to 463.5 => 1.0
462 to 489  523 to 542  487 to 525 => 1.0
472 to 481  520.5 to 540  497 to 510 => 0.5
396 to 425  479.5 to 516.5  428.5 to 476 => 3.0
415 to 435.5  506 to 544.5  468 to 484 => 0.5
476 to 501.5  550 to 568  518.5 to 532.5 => -0.2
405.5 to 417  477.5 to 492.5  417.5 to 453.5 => 2.2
